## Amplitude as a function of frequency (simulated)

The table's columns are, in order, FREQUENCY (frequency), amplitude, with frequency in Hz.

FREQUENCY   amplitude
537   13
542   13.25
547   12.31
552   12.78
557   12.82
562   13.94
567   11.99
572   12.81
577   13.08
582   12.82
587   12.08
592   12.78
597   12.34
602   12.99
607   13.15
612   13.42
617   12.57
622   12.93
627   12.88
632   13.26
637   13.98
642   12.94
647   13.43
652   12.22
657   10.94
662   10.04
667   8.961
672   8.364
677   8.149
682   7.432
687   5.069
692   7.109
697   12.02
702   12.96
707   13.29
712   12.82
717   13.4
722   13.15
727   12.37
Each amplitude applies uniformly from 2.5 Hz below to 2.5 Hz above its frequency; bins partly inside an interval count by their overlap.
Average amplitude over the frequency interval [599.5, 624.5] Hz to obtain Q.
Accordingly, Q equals 13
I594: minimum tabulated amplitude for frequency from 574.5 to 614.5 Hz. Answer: 12.08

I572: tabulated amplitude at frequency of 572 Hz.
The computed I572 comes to 12.81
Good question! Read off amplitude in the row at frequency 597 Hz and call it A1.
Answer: 12.34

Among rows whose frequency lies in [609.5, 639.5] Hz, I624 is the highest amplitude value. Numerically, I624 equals 13.98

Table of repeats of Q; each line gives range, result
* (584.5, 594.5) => 12.4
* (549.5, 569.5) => 12.9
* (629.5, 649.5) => 13.4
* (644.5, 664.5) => 11.7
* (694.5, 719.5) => 12.9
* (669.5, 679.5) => 8.26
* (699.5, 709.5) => 13.1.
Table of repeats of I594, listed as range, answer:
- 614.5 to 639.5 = 12.57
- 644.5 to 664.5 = 10.04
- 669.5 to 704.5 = 5.069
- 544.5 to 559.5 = 12.31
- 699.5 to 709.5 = 12.96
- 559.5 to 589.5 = 11.99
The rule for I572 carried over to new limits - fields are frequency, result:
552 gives 12.78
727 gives 12.37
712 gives 12.82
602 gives 12.99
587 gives 12.08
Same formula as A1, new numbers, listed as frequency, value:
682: 7.432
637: 13.98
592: 12.78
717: 13.4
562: 13.94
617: 12.57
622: 12.93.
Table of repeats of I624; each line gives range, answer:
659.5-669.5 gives 10.04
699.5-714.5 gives 13.29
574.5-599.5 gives 13.08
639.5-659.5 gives 13.43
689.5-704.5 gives 12.96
